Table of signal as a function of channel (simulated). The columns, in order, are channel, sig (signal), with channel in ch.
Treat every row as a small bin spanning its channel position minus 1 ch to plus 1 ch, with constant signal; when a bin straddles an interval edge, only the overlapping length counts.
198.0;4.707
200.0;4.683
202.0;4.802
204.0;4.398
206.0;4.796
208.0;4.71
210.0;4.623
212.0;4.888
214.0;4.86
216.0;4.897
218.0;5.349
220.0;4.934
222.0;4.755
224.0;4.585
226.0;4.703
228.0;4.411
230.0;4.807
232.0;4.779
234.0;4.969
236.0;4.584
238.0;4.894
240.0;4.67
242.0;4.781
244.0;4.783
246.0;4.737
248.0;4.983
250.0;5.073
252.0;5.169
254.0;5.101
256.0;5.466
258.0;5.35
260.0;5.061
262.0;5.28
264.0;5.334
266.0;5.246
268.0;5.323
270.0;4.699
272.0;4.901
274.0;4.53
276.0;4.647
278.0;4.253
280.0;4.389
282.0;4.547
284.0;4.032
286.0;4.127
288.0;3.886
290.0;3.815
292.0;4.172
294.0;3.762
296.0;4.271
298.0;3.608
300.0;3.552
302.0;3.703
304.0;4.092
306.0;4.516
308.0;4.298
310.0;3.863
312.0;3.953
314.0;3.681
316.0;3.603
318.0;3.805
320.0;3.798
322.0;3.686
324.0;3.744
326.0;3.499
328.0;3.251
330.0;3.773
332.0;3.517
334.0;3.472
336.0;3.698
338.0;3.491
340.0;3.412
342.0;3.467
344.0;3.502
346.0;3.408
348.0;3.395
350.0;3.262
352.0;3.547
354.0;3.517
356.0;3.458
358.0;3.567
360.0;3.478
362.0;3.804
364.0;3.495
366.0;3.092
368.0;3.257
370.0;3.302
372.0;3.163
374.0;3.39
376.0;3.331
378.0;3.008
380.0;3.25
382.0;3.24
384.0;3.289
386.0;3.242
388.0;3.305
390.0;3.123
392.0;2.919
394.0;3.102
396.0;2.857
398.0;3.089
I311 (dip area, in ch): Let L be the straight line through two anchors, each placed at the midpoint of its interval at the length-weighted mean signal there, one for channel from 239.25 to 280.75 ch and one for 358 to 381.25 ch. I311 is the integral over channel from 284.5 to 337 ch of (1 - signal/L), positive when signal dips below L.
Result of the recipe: 4.8 ch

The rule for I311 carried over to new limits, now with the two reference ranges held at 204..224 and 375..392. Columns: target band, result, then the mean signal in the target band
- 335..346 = 0.3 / 3.5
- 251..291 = -4.3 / 4.76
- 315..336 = 0.8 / 3.62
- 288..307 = 0.4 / 3.94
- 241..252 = -0.9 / 4.9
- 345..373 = 0.2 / 3.41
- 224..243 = -0.3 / 4.73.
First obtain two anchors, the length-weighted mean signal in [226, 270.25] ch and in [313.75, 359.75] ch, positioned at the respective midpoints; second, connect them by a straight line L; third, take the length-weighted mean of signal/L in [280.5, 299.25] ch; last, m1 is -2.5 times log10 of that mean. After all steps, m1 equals 0.072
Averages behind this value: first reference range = 4.98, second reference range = 3.54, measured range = 4.03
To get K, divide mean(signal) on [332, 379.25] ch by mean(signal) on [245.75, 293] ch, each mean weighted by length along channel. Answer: 0.72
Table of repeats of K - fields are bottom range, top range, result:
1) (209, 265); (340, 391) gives 0.68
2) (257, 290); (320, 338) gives 0.76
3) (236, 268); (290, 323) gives 0.77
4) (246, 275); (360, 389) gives 0.65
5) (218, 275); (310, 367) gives 0.72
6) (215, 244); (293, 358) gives 0.77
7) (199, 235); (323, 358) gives 0.73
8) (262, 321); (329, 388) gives 0.80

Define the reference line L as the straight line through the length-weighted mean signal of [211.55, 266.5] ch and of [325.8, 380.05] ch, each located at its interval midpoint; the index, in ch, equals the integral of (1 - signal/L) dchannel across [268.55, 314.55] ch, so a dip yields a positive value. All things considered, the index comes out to 0.9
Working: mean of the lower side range 4.94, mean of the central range 4.16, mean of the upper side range 3.42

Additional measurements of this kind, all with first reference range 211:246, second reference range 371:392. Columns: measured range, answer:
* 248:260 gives -1.7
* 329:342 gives 0.5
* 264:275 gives -1.5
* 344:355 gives 0.4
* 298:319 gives 0.4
